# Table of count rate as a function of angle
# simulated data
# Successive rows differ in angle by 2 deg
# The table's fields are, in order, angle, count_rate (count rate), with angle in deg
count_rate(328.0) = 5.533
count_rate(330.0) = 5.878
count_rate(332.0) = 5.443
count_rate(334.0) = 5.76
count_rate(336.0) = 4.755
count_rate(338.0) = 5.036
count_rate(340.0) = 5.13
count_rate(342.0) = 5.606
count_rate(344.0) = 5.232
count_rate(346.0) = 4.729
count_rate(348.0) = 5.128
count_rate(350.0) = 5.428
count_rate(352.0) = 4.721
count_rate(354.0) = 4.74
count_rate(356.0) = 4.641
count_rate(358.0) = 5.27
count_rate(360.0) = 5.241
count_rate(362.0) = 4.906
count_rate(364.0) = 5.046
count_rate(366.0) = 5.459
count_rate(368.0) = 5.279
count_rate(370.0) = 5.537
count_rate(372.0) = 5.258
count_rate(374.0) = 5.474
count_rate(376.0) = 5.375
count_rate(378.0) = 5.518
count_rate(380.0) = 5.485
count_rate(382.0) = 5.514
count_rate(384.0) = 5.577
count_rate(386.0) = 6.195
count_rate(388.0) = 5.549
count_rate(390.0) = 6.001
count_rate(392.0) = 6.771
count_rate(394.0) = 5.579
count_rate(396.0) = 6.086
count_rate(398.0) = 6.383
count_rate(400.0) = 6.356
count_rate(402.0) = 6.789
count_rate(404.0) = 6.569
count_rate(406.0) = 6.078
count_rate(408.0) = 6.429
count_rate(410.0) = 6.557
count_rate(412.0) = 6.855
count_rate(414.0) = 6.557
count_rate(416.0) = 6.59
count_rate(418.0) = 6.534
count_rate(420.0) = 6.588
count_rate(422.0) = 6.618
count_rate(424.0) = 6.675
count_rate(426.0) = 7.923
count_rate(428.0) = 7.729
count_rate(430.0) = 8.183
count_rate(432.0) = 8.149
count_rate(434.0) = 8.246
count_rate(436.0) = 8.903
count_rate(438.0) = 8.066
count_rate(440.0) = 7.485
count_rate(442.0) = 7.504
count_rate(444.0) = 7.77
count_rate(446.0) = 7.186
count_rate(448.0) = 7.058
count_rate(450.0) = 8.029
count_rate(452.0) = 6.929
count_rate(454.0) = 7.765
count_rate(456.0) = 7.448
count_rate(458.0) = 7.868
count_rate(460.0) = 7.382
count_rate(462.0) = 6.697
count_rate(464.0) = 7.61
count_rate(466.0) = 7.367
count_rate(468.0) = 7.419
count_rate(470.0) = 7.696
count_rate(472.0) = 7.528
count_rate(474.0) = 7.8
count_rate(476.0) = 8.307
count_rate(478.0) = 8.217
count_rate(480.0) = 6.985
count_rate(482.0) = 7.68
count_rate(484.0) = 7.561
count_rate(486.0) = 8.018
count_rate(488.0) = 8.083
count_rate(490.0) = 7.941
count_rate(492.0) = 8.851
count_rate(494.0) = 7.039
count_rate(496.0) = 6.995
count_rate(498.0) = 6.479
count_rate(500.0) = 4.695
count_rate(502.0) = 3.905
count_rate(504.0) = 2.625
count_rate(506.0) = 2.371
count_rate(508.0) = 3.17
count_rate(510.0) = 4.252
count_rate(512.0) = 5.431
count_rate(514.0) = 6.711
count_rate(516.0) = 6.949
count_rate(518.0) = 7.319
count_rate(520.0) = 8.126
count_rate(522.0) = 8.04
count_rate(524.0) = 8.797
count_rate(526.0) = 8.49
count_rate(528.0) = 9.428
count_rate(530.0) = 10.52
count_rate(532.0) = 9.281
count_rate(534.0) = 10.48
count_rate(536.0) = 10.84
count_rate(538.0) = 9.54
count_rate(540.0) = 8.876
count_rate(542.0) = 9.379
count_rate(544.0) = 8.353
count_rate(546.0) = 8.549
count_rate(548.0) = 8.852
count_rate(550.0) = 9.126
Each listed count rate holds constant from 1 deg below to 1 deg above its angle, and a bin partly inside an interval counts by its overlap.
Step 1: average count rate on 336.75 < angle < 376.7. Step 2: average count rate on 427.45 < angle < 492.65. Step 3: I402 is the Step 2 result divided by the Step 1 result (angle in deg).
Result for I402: 1.50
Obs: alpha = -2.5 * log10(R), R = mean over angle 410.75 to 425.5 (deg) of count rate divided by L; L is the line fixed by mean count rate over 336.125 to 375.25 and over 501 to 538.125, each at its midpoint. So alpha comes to -0.135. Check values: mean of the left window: 5.14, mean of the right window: 7.12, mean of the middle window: 6.67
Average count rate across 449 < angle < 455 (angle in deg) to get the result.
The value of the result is 7.57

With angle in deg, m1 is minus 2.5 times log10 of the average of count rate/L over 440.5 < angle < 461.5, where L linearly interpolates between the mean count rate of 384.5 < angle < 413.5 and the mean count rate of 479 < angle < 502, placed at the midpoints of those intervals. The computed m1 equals -0.11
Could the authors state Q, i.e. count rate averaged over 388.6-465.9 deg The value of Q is 7.1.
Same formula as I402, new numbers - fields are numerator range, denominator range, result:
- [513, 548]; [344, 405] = 1.59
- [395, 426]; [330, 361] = 1.27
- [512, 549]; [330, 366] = 1.70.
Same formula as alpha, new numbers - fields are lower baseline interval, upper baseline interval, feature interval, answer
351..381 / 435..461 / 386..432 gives -0.024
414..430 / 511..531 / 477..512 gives 0.243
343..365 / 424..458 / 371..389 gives 0.053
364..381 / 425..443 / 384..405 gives 0.024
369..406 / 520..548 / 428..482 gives -0.040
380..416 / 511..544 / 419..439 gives -0.136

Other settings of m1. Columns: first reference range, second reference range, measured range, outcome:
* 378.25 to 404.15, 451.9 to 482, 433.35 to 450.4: -0.11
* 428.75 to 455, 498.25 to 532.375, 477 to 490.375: -0.11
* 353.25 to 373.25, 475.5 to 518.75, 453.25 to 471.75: -0.24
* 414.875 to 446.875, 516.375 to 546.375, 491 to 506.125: 0.47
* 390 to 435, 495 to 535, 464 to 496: -0.15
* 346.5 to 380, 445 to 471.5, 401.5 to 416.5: -0.05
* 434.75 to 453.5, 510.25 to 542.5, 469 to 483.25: 0.04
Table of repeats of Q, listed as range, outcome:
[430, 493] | 7.73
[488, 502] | 6.86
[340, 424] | 5.77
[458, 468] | 7.34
